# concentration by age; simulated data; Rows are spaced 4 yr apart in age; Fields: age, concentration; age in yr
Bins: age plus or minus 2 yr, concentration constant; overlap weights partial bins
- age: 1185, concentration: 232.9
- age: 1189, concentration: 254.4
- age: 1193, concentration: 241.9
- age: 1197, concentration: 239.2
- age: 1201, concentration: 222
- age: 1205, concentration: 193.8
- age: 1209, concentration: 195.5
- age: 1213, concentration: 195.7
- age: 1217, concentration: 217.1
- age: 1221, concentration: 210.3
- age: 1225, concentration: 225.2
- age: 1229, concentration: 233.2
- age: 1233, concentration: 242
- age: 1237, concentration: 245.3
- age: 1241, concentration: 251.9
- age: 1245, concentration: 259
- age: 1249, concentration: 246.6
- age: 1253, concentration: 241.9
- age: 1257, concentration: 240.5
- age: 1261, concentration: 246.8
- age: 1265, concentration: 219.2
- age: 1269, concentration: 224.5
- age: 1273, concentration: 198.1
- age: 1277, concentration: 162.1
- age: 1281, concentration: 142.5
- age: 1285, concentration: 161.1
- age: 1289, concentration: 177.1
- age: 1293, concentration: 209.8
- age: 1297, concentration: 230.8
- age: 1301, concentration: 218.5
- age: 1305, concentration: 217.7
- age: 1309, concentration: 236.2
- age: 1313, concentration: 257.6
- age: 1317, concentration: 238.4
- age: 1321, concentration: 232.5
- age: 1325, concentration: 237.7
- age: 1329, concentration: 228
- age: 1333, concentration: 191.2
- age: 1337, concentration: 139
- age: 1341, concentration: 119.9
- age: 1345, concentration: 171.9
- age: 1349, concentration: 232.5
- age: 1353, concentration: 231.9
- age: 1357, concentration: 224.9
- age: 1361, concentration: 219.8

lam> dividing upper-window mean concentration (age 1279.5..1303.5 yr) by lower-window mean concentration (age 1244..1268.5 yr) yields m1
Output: 0.80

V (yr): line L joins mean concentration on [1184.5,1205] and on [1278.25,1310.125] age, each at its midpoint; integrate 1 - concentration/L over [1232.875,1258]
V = -3.7 yr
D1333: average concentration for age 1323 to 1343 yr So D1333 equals 183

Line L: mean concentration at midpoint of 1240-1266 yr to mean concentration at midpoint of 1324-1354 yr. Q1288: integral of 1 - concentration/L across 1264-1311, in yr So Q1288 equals 4.8 yr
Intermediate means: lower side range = 244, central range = 199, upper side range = 191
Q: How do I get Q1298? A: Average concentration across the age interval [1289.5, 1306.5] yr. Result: 216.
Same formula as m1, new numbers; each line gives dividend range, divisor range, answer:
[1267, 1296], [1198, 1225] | 0.88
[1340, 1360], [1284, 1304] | 0.99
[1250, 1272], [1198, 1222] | 1.13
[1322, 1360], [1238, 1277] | 0.85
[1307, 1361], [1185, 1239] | 0.94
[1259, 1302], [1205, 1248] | 0.88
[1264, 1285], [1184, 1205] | 0.79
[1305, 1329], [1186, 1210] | 1.05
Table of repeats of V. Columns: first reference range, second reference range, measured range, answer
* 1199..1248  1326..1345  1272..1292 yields 2.94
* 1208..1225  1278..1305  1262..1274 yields -1.33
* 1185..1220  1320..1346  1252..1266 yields -2.16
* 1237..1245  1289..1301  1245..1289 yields 4.72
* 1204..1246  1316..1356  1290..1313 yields -1.63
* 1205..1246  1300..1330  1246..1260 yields -1.02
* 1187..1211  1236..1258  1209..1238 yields 1.87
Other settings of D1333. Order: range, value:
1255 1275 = 226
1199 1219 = 205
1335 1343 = 129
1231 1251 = 249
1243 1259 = 247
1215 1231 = 221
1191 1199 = 241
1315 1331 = 234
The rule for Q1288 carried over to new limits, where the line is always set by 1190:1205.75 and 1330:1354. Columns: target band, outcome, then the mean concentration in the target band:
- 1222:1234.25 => -0.7 yr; 231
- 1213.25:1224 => 0.5 yr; 212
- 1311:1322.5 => -3.3 yr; 243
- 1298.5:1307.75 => -1.3 yr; 220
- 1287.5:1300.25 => -0.8 yr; 208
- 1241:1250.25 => -1.8 yr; 253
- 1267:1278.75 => 0.5 yr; 196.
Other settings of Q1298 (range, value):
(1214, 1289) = 219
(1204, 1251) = 227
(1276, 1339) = 206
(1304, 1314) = 237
